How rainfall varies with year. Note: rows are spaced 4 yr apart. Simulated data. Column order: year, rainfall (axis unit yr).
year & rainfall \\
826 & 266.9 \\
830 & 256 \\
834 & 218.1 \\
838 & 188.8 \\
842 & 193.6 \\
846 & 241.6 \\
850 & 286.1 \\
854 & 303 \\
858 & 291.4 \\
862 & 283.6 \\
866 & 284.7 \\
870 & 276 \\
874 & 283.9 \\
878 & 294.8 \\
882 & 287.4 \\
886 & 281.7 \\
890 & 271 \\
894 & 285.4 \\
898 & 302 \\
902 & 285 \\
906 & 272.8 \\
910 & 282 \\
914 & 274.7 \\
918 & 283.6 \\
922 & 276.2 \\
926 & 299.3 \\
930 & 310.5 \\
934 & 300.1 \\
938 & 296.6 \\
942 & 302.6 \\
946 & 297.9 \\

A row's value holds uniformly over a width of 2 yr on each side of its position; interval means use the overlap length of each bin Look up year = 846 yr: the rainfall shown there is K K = 241.6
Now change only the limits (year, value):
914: 274.7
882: 287.4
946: 297.9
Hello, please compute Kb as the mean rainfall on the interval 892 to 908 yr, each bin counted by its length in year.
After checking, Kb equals 286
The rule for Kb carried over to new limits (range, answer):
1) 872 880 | 289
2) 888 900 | 286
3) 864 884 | 285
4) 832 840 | 203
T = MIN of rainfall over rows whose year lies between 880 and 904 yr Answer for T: 271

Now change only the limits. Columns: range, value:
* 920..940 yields 276.2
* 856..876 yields 276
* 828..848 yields 188.8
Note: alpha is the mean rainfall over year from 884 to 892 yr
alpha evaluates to 276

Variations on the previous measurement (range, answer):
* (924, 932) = 305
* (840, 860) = 263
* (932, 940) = 298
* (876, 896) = 284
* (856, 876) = 284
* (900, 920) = 280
